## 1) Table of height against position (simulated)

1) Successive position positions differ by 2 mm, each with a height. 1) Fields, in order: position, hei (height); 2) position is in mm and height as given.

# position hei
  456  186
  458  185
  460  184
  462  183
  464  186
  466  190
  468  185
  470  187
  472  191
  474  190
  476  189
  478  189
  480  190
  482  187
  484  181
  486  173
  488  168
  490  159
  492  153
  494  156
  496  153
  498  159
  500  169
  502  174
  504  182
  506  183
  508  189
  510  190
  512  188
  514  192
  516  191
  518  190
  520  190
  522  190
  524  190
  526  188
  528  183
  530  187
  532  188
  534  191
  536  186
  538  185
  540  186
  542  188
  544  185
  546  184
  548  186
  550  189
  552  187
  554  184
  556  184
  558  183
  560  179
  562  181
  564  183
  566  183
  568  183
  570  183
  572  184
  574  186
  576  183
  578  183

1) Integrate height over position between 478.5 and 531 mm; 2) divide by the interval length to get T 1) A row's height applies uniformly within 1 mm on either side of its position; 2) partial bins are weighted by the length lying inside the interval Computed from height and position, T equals 179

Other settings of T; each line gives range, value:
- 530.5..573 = 185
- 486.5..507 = 166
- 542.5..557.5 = 186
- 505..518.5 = 189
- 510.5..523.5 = 190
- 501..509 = 182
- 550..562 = 184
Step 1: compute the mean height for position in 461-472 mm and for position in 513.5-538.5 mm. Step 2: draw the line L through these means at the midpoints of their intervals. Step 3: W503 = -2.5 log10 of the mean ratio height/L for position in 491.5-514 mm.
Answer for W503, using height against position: 0.09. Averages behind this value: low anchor 187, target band 174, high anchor 189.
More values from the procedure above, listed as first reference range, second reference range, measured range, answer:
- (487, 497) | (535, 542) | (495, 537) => -0.068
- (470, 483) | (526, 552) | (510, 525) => -0.015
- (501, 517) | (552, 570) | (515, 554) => -0.018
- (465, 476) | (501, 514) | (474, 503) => 0.090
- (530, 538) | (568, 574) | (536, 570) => 0.008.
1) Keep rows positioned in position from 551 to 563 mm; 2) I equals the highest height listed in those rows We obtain 187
